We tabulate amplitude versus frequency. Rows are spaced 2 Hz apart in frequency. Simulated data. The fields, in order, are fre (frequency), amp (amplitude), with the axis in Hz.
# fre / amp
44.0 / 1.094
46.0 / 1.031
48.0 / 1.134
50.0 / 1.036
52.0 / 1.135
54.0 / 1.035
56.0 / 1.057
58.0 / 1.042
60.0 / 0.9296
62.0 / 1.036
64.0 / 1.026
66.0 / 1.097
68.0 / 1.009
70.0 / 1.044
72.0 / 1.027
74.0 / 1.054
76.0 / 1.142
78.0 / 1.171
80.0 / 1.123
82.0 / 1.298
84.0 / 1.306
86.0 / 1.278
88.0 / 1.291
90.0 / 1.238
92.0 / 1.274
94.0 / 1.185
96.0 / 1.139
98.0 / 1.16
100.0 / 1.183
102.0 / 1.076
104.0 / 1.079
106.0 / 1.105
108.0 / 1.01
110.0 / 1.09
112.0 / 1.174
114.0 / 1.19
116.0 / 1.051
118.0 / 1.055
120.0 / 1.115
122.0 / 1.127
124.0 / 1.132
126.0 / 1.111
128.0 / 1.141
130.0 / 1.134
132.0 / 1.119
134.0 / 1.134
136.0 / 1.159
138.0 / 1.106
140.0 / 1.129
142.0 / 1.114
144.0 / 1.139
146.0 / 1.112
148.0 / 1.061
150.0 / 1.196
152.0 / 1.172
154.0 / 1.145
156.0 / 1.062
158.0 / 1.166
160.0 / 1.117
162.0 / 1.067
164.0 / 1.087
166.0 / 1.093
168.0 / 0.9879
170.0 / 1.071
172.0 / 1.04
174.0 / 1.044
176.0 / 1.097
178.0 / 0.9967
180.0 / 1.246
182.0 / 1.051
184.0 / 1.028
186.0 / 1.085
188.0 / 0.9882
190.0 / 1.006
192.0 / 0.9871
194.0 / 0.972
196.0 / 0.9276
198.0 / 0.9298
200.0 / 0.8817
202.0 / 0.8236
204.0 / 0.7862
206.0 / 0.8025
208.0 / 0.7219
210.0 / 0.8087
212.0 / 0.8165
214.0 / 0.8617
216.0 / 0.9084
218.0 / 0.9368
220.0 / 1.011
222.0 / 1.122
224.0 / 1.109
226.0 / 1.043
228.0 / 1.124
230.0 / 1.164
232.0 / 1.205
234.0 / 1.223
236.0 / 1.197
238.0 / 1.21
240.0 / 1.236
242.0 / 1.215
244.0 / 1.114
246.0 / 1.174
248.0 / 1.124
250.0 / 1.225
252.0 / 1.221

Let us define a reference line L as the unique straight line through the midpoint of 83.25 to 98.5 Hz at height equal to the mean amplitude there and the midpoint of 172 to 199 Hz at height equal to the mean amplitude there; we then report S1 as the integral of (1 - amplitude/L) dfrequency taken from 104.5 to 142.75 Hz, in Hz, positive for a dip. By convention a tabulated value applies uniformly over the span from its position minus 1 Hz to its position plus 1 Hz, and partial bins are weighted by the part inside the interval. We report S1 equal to 1.6 Hz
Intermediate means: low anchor 1.24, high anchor 1.03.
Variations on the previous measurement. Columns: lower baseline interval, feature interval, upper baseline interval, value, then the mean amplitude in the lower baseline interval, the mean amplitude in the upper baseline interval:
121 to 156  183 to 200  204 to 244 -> 1.36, 1.13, 1.03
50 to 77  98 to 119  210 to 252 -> -0.85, 1.05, 1.1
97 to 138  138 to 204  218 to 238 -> 4.01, 1.12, 1.13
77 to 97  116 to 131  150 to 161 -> 0.88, 1.23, 1.14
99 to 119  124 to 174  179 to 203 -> -2.91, 1.1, 0.994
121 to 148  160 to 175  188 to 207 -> -0.73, 1.12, 0.906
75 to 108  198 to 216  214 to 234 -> 4.28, 1.19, 1.07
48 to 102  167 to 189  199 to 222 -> -3.14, 1.13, 0.863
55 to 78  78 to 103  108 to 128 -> -3.10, 1.05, 1.11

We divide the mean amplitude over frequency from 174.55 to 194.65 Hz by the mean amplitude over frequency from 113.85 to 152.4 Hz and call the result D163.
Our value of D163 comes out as 0.93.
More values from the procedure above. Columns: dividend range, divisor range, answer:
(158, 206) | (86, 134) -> 0.89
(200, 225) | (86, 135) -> 0.78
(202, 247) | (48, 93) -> 0.92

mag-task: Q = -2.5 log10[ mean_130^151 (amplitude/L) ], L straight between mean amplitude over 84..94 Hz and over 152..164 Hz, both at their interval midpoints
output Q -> 0.024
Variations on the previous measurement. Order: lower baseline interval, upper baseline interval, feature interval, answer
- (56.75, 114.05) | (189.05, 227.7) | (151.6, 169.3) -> -0.097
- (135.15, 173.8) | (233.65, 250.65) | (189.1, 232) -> 0.221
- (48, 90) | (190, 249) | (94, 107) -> -0.037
